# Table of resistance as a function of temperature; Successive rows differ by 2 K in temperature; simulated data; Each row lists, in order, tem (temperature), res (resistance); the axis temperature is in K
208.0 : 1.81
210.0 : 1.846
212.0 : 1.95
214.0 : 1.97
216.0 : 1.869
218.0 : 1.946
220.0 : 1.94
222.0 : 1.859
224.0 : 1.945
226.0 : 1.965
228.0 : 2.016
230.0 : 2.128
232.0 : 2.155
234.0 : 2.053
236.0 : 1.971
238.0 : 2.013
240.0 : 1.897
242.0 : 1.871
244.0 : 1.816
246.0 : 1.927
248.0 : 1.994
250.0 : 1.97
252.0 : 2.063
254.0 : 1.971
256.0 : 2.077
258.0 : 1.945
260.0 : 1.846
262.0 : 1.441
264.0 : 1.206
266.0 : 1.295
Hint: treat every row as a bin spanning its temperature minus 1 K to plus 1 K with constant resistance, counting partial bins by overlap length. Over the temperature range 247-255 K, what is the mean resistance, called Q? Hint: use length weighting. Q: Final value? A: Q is 2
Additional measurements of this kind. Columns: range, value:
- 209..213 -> 1.9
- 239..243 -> 1.88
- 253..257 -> 2.02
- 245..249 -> 1.96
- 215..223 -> 1.9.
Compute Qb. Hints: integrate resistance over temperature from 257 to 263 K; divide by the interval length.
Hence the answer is 1.74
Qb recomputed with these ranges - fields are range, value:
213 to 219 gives 1.93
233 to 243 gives 1.96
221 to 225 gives 1.9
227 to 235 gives 2.09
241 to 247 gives 1.87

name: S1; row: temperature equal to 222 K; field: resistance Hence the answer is 1.859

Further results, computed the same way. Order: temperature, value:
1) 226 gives 1.965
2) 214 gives 1.97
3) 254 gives 1.971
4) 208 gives 1.81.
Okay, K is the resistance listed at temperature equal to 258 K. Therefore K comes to 1.945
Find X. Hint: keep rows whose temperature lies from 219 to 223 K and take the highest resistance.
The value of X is 1.94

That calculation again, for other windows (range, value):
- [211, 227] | 1.97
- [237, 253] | 2.063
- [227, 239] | 2.155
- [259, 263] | 1.846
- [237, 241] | 2.013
